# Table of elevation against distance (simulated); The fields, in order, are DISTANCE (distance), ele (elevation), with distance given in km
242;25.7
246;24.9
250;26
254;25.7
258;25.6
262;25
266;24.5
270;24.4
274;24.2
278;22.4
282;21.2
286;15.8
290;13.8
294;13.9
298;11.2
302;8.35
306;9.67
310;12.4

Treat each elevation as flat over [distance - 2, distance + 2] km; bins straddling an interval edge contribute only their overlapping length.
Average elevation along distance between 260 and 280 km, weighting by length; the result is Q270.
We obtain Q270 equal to 24.1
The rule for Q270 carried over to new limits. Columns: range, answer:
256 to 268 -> 25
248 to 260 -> 25.8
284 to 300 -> 13.7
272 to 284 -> 22.6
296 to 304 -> 9.77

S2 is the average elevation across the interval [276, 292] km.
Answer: 18.3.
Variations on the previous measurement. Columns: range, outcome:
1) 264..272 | 24.4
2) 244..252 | 25.4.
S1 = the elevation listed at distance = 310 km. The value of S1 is 12.4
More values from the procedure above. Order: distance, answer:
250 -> 26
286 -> 15.8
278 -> 22.4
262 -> 25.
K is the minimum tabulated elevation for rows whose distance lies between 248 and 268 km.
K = 24.5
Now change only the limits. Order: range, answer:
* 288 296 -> 13.8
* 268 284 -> 21.2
